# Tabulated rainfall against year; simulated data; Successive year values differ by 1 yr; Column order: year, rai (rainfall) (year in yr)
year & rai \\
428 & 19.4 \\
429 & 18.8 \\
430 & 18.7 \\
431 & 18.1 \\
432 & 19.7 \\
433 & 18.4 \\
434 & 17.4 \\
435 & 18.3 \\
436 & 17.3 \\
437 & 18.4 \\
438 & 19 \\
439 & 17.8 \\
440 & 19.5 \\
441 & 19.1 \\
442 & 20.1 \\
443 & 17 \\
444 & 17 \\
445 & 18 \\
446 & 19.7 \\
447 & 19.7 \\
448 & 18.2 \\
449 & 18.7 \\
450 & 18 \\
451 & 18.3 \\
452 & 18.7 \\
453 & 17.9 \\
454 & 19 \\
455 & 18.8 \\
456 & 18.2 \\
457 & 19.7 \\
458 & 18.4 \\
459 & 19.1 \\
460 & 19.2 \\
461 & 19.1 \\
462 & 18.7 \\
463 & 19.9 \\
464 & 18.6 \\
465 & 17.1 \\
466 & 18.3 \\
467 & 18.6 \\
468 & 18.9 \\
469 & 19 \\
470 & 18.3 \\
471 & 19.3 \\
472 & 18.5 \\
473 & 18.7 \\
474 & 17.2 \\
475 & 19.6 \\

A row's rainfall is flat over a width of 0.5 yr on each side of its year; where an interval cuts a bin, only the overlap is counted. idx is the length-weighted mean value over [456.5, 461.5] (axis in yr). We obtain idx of 19.1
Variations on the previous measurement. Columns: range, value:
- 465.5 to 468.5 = 18.6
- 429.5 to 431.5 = 18.4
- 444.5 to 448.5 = 18.9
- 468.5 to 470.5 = 18.6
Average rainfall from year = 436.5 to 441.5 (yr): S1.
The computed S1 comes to 18.8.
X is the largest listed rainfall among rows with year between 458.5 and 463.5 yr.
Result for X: 19.9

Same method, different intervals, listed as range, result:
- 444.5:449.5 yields 19.7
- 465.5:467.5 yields 18.6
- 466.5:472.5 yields 19.3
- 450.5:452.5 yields 18.7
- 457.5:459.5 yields 19.1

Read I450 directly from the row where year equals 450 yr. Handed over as 18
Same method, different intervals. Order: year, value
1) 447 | 19.7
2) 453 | 17.9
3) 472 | 18.5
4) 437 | 18.4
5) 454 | 19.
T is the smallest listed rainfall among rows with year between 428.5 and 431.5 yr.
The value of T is 18.1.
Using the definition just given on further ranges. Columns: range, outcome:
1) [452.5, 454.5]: 17.9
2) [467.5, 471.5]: 18.3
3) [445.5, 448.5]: 18.2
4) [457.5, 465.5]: 17.1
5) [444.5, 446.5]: 18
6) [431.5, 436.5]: 17.3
